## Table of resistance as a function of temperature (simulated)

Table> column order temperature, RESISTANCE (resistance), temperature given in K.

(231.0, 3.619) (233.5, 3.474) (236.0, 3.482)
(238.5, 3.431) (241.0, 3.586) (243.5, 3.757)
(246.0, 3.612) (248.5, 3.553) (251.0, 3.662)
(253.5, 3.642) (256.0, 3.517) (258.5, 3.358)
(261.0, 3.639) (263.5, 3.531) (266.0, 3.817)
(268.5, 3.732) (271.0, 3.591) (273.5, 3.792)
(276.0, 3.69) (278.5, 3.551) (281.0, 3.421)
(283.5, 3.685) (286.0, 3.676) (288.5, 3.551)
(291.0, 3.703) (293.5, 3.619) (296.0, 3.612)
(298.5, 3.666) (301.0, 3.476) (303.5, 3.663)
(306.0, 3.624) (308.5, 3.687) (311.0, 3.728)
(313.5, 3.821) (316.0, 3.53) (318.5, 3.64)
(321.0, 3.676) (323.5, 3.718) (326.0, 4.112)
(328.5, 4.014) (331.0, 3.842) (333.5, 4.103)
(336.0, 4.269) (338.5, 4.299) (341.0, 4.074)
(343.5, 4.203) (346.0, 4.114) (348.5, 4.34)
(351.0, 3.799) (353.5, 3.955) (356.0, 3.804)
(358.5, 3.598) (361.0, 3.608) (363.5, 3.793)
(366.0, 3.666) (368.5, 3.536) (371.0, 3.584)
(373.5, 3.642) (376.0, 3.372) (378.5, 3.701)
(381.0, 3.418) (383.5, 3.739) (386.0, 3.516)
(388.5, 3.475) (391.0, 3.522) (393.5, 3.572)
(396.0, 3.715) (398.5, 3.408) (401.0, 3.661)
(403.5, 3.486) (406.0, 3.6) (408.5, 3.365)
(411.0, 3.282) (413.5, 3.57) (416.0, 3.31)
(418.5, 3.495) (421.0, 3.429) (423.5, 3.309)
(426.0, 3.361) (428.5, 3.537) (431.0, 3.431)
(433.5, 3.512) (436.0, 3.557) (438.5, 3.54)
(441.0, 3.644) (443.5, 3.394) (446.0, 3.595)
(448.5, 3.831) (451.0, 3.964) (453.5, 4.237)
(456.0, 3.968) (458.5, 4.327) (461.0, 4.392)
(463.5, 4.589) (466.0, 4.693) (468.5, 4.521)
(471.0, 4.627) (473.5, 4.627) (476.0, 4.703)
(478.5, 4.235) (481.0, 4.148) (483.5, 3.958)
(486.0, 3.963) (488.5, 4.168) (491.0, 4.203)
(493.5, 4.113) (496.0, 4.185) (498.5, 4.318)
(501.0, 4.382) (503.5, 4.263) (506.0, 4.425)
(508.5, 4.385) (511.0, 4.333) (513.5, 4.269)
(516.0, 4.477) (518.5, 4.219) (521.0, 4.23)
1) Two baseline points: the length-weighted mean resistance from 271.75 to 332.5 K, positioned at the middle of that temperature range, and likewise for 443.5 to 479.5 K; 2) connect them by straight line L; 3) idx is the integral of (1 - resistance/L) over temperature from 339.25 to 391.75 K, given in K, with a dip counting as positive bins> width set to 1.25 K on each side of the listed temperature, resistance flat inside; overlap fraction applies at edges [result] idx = 2.3 K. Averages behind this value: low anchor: 3.69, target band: 3.74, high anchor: 4.28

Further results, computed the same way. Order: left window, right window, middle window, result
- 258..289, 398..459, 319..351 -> -3.8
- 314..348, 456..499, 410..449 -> 6.8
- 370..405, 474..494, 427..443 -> 1.4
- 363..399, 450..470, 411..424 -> 1.7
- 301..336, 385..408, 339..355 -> -1.7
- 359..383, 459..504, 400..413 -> 1.2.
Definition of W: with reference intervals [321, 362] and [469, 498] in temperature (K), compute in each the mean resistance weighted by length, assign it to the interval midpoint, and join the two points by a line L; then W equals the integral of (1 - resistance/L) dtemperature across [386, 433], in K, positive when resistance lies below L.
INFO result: 7.37 K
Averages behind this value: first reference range 3.98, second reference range 4.27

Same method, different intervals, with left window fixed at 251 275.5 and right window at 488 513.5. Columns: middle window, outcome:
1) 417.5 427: 1.56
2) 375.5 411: 4.02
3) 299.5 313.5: 0.35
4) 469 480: -0.86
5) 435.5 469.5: 1.03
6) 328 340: -0.90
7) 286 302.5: 0.45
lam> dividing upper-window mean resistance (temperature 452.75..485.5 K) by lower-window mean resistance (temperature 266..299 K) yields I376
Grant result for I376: 1.20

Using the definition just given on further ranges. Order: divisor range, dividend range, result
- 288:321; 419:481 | 1.09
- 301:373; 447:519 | 1.12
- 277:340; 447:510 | 1.14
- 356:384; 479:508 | 1.16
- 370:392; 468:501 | 1.21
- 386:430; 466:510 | 1.24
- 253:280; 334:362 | 1.11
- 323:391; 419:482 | 1.04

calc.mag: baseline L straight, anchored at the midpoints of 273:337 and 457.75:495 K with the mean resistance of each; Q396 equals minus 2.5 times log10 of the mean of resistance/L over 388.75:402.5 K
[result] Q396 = 0.14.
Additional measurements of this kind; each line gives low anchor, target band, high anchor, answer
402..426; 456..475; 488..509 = -0.145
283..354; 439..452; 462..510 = 0.151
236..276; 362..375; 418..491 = 0.051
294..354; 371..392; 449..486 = 0.144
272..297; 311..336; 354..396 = -0.066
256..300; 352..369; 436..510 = 0.040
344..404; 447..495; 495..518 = -0.030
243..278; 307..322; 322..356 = 0.069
